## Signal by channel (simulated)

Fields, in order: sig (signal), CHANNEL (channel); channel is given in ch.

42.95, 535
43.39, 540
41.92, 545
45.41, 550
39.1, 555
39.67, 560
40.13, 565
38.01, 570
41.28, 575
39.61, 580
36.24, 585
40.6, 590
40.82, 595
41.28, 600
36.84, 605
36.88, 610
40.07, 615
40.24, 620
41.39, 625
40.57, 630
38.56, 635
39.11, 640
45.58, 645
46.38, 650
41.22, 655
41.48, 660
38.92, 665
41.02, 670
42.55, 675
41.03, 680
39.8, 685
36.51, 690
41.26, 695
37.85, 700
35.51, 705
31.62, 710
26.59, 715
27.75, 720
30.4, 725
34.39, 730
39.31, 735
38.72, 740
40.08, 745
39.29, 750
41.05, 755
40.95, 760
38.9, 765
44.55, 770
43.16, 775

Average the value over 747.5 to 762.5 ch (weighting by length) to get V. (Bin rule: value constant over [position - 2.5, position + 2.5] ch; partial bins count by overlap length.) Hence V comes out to 40.4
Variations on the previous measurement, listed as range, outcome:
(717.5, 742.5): 34.1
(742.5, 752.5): 39.7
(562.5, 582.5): 39.8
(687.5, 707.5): 37.8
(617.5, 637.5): 40.2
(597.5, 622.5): 39.1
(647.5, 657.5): 43.8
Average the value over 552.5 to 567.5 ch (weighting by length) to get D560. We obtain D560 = 39.6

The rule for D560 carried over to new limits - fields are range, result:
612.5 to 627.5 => 40.6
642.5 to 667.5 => 42.7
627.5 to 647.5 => 41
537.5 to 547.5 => 42.7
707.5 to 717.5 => 29.1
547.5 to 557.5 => 42.3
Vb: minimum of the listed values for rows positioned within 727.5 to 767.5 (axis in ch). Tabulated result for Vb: 34.39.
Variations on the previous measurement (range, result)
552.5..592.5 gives 36.24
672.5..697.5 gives 36.51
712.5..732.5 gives 26.59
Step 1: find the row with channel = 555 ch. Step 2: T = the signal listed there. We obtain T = 39.1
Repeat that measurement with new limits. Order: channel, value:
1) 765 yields 38.9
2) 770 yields 44.55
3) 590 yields 40.6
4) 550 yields 45.41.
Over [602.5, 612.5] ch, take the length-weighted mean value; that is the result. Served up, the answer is 36.9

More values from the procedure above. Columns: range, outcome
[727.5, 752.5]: 38.4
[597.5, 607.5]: 39.1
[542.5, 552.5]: 43.7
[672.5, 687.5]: 41.1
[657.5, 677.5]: 41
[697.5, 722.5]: 31.9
